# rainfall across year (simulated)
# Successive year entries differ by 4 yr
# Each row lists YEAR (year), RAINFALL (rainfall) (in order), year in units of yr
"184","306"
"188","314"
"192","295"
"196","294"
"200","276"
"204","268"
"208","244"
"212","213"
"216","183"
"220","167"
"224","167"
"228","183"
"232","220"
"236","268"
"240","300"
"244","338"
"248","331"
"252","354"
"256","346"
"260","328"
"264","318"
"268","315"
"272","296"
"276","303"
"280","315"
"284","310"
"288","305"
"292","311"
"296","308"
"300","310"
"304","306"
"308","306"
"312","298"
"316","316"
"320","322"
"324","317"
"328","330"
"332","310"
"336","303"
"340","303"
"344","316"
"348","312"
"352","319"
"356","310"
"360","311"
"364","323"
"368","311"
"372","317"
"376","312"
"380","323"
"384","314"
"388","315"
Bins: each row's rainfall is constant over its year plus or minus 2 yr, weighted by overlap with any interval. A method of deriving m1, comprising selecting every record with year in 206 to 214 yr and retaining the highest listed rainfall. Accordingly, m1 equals 244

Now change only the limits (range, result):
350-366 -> 323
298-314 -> 310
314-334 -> 330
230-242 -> 300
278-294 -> 315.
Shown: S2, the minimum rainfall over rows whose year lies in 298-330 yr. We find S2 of 298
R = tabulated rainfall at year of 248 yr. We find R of 331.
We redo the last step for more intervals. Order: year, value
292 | 311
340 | 303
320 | 322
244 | 338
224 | 167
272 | 296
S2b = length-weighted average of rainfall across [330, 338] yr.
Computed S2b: 306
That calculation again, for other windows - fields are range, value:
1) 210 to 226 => 182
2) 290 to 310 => 308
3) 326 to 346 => 312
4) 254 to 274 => 321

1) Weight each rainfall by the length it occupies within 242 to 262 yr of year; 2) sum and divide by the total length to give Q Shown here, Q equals 339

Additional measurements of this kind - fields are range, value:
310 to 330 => 317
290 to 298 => 310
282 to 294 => 309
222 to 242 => 228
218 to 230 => 172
